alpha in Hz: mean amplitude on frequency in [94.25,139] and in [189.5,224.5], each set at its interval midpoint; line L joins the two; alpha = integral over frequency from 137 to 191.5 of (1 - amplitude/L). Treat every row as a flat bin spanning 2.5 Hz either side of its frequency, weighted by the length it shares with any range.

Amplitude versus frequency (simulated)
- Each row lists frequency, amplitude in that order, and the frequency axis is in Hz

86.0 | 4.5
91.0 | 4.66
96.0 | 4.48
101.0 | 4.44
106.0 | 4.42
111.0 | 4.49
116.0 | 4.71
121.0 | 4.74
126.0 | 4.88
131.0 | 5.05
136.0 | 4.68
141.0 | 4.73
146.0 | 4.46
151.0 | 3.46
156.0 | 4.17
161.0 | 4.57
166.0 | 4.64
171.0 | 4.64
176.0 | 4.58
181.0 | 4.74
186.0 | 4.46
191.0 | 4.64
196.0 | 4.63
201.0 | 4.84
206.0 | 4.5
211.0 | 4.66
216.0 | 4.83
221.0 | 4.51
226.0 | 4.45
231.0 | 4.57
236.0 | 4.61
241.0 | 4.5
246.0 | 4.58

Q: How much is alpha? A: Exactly 2.3 Hz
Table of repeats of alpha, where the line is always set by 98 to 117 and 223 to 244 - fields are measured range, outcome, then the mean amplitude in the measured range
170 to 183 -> -0.4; 4.65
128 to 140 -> -0.9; 4.85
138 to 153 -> 0.8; 4.26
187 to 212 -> -0.7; 4.64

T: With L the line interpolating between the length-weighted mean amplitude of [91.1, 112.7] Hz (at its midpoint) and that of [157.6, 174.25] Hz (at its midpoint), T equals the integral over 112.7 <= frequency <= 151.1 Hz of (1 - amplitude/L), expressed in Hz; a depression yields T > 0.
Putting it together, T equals -1.07 Hz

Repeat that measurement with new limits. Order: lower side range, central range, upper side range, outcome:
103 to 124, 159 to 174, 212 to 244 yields -0.1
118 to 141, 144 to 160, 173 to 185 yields 2.3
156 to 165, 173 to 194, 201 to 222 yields -0.2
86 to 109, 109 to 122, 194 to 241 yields -0.4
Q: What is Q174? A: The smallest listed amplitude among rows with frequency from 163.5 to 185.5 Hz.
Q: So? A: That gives 4.58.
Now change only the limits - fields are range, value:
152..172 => 4.17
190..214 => 4.5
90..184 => 3.46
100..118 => 4.42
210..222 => 4.51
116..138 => 4.68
